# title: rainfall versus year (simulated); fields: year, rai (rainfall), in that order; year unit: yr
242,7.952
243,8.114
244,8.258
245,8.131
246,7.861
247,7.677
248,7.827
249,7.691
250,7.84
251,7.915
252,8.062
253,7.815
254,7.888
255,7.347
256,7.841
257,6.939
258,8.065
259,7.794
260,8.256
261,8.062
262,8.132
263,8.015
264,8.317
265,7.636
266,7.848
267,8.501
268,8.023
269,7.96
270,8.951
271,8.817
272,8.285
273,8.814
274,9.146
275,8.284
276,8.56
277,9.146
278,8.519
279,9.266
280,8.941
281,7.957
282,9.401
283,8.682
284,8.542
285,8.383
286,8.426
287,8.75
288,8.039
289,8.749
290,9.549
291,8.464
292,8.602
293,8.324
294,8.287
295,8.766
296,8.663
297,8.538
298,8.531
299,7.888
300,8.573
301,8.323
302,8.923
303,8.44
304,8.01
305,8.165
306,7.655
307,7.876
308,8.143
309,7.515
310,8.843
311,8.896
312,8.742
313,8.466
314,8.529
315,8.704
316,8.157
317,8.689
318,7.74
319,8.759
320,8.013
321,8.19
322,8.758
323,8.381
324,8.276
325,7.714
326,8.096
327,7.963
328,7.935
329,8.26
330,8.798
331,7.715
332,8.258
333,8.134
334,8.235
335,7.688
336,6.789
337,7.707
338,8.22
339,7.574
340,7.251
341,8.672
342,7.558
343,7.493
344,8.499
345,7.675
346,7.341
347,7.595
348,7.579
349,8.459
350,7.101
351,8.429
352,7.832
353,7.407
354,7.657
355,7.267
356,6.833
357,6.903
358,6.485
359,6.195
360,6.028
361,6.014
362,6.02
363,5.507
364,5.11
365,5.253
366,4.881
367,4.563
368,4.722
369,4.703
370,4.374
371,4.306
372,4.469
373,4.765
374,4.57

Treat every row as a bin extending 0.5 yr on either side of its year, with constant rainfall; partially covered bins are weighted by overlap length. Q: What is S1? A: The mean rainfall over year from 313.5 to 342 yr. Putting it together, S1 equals 8.1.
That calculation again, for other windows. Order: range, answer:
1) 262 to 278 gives 8.41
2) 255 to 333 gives 8.36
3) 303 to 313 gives 8.23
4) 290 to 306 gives 8.44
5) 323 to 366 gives 7.4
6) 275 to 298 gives 8.65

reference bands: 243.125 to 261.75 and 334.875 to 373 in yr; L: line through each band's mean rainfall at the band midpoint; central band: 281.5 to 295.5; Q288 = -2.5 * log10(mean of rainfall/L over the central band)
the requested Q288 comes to -0.16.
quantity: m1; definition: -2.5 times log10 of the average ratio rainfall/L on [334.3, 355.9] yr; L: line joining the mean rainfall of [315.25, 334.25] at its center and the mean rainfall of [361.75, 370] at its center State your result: -0.17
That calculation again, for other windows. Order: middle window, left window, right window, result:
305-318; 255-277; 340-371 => -0.13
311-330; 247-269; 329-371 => -0.15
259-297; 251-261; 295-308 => -0.06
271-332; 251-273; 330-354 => -0.07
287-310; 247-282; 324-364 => -0.06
